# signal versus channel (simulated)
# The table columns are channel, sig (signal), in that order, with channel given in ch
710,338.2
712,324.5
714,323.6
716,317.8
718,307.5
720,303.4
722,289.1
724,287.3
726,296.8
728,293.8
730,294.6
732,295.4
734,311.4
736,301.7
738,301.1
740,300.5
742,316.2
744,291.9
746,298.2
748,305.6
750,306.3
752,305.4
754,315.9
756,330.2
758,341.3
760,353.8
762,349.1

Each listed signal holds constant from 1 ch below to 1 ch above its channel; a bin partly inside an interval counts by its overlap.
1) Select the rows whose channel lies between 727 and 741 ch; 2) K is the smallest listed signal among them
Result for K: 293.8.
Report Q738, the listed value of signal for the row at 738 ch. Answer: 301.1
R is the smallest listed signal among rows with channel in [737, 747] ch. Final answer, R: 291.9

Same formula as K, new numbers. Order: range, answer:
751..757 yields 305.4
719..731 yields 287.3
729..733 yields 294.6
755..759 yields 330.2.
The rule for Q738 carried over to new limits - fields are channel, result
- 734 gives 311.4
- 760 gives 353.8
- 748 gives 305.6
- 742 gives 316.2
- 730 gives 294.6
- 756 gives 330.2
